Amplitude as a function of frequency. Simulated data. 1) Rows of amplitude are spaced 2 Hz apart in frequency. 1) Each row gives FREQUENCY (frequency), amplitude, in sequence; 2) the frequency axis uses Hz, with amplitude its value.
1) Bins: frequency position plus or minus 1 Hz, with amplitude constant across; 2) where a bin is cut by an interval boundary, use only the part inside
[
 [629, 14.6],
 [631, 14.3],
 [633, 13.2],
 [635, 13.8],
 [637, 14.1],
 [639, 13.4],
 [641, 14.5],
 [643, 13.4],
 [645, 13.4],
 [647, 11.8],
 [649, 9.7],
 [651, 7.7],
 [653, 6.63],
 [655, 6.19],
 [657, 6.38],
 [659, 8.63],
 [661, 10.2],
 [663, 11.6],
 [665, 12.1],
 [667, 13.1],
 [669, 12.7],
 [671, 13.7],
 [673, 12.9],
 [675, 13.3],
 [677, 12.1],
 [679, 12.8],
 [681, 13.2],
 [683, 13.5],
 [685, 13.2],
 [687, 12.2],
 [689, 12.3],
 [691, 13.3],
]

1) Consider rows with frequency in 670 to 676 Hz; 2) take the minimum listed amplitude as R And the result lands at 12.9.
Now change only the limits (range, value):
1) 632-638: 13.2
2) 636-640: 13.4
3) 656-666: 6.38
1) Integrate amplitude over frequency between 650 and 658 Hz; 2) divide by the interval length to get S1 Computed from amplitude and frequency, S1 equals 6.72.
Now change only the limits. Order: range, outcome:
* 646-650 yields 10.8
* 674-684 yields 13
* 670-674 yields 13.3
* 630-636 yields 13.8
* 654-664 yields 8.6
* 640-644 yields 13.9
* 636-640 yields 13.8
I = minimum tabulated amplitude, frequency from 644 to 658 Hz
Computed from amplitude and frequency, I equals 6.19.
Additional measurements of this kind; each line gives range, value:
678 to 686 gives 12.8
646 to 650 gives 9.7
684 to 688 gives 12.2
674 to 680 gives 12.1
